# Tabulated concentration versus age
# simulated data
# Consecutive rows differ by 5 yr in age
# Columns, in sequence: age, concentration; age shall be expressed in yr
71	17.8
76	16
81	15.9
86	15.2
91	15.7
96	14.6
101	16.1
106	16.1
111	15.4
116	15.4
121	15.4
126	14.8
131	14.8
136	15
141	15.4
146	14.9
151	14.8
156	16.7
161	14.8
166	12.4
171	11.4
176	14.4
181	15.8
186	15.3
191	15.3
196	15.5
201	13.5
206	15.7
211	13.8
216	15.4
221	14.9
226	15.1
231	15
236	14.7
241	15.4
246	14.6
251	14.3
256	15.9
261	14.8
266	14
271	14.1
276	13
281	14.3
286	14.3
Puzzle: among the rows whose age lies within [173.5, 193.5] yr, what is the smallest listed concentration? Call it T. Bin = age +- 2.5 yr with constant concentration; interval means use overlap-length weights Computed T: 14.4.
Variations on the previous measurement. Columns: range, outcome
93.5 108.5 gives 14.6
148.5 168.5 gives 12.4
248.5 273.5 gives 14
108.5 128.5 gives 14.8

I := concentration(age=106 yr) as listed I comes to 16.1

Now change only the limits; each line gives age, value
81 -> 15.9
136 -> 15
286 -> 14.3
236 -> 14.7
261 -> 14.8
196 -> 15.5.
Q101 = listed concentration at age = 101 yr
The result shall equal 16.1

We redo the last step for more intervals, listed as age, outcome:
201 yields 13.5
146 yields 14.9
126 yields 14.8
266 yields 14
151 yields 14.8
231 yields 15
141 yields 15.4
